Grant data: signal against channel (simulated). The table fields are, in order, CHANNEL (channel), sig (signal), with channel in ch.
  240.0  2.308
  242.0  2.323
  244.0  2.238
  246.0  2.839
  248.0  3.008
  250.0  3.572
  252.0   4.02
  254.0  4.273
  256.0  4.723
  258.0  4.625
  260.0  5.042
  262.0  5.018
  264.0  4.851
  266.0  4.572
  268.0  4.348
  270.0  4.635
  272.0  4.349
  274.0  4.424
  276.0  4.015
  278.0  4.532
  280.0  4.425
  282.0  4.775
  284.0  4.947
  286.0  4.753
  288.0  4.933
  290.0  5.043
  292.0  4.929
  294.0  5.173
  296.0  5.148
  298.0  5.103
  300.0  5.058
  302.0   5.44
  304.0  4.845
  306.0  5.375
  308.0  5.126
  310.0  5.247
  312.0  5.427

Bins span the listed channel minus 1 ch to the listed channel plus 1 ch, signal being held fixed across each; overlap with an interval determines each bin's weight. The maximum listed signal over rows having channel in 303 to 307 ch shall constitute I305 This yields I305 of 5.375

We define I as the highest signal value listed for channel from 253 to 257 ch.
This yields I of 4.723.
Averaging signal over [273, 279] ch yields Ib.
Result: 4.32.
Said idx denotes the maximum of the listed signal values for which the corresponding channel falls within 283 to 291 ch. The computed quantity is 5.043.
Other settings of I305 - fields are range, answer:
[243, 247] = 2.839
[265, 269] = 4.572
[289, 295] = 5.173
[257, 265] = 5.042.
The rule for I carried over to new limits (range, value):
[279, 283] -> 4.775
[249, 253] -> 4.02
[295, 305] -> 5.44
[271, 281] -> 4.532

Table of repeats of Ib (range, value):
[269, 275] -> 4.47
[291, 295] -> 5.05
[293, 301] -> 5.12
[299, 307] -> 5.18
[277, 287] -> 4.69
